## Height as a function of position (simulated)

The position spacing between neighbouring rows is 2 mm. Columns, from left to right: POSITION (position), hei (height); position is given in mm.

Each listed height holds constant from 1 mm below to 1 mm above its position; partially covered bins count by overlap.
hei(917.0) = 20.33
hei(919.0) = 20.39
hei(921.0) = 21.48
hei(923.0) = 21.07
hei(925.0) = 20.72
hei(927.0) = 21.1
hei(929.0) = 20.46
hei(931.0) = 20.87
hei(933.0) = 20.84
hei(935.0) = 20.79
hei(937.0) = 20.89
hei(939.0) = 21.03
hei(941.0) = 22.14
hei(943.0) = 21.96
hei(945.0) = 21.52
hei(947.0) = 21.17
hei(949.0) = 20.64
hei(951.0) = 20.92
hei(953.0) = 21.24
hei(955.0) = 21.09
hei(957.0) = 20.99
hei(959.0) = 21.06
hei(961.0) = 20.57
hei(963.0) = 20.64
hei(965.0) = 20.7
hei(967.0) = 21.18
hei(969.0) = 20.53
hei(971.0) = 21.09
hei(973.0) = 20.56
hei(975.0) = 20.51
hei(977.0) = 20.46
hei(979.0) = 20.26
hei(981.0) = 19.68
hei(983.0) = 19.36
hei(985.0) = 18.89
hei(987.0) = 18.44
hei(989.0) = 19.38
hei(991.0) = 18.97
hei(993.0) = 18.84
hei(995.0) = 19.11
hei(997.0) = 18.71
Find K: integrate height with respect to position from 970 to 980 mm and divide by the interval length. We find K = 20.6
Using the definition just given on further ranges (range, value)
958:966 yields 20.7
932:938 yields 20.8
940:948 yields 21.7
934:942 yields 21.2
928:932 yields 20.7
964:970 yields 20.8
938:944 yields 21.7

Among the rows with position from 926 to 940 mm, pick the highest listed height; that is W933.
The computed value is 21.1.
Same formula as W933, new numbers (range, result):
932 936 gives 20.84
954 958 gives 21.09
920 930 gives 21.48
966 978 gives 21.18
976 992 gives 20.46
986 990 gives 19.38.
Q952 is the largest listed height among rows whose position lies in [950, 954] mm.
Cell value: 21.24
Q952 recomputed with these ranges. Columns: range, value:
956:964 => 21.06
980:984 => 19.68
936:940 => 21.03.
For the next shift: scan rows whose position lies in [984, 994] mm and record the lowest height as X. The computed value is 18.44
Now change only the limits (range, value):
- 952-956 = 21.09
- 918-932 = 20.39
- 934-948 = 20.79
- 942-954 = 20.64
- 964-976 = 20.51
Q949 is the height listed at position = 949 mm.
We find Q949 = 20.64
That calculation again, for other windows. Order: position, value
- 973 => 20.56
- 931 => 20.87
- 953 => 21.24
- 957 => 20.99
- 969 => 20.53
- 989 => 19.38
